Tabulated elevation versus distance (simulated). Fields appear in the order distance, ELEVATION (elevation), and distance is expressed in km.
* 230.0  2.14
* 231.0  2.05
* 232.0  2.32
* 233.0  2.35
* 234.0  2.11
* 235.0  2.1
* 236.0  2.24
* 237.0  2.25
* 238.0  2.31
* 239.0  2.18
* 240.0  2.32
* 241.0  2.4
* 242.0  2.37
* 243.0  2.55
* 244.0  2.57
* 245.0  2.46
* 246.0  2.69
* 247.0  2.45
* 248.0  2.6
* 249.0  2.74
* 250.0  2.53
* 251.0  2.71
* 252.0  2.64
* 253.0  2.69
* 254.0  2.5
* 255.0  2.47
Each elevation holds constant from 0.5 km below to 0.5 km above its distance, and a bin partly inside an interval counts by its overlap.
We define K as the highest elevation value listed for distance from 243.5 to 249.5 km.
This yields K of 2.74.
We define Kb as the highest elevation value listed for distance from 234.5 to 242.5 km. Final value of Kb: 2.4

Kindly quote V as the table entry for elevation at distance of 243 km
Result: 2.55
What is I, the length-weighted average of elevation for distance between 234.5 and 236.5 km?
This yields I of 2.17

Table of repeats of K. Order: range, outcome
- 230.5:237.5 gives 2.35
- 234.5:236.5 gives 2.24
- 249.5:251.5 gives 2.71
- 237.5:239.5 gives 2.31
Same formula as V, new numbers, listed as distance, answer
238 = 2.31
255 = 2.47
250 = 2.53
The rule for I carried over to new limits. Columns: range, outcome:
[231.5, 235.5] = 2.22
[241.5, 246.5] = 2.53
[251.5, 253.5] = 2.67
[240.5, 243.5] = 2.44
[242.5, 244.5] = 2.56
